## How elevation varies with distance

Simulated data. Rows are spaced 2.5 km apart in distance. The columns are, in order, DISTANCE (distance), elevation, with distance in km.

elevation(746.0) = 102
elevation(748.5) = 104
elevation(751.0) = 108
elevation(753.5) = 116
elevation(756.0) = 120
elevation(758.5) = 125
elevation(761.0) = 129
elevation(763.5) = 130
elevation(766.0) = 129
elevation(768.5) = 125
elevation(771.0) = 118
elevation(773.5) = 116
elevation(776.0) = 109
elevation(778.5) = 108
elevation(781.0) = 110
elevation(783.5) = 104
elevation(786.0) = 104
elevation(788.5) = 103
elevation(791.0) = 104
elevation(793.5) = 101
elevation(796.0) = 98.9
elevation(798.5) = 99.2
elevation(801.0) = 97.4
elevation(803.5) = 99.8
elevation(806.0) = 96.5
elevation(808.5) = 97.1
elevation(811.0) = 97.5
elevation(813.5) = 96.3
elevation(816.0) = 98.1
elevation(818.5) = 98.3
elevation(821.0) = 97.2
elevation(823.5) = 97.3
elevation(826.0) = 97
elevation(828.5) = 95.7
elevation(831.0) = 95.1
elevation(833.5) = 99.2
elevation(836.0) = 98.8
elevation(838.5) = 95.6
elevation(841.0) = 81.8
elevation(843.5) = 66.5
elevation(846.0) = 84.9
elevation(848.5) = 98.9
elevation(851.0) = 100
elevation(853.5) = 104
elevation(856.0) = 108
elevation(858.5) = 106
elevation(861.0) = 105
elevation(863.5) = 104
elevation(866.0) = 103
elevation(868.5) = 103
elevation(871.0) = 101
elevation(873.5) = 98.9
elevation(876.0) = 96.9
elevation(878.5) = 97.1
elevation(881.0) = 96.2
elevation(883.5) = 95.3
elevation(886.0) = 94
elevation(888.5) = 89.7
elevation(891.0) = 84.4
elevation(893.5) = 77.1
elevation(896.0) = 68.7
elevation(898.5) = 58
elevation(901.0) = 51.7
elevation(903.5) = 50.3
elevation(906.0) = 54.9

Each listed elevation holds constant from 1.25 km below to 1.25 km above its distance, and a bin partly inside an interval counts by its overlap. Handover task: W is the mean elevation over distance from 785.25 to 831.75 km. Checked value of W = 98.6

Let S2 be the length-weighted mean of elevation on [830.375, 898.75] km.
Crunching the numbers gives 93.8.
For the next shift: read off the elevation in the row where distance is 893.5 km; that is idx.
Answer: 77.1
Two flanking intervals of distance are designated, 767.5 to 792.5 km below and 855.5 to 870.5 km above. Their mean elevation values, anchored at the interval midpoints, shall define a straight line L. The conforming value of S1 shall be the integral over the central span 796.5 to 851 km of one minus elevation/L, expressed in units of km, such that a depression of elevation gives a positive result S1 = 6.21 km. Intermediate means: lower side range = 110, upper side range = 104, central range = 94.9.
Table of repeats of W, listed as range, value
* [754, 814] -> 109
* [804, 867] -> 96.9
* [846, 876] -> 102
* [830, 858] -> 94.2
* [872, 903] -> 83.3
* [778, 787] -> 106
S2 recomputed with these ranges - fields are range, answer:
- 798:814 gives 97.7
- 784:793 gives 103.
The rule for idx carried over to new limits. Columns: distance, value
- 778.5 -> 108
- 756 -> 120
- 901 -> 51.7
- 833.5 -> 99.2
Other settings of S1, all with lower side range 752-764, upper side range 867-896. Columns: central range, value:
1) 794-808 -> 1.78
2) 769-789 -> 1.42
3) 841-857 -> 1.30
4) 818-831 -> 1.23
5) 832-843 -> 1.25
